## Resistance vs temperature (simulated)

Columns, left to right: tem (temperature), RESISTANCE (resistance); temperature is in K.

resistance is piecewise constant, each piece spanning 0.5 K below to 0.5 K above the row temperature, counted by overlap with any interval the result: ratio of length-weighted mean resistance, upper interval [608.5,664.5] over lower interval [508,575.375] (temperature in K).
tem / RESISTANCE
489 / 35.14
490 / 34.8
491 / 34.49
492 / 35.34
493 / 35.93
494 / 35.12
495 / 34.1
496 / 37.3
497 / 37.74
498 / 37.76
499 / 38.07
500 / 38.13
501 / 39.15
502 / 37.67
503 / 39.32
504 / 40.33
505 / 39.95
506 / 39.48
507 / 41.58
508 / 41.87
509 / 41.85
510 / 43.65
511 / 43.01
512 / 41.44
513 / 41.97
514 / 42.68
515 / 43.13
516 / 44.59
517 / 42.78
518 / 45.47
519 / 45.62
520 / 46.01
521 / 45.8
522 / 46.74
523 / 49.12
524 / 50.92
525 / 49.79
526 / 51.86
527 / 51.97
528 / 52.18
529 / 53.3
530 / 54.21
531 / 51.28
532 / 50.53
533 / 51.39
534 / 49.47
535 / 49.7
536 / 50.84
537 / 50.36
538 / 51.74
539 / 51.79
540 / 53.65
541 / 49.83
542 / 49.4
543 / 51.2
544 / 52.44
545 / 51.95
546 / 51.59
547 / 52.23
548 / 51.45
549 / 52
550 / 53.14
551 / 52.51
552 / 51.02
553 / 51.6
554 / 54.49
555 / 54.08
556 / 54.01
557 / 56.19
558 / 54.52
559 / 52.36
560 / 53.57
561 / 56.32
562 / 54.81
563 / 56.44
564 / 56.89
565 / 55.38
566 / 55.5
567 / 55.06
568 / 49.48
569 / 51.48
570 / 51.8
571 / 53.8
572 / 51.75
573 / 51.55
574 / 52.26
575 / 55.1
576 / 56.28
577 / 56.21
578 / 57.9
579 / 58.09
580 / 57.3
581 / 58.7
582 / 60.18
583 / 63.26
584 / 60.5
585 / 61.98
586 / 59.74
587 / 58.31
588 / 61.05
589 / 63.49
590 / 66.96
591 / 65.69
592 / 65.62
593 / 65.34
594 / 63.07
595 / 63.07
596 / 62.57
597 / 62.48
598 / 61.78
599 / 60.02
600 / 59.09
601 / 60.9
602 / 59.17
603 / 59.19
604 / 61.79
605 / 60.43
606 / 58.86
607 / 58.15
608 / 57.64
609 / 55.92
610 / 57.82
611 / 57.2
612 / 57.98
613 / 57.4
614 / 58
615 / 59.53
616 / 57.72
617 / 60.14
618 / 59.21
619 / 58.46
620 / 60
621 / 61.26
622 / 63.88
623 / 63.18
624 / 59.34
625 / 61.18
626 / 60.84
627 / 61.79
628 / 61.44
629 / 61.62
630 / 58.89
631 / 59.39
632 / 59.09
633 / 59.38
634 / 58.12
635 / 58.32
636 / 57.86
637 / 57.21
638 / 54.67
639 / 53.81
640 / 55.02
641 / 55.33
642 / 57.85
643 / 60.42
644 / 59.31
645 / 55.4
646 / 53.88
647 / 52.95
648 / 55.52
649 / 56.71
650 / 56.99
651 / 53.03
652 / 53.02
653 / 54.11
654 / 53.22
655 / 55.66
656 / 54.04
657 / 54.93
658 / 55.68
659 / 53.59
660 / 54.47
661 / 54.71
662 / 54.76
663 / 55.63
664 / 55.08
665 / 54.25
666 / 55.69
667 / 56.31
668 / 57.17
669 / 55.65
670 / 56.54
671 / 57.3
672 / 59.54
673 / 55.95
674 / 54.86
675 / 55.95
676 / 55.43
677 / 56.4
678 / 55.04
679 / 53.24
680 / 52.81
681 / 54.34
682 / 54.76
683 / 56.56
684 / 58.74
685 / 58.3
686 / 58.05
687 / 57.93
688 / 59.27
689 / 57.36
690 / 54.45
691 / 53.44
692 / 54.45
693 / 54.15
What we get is 1.13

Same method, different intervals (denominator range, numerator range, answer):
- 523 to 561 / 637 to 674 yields 1.07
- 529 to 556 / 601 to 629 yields 1.15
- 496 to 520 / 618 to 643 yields 1.43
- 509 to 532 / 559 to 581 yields 1.16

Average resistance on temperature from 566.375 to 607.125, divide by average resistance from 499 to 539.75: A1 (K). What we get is 1.3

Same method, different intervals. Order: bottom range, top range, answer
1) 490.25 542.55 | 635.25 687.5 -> 1.25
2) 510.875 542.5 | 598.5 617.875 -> 1.21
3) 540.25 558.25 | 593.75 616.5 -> 1.14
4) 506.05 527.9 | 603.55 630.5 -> 1.32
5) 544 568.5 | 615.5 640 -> 1.11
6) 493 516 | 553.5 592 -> 1.43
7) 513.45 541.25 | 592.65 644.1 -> 1.21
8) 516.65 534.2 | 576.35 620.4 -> 1.22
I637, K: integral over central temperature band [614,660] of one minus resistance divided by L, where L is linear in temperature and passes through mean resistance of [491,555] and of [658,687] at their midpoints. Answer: -3.5 K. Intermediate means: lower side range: 46.2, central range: 57.6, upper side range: 55.8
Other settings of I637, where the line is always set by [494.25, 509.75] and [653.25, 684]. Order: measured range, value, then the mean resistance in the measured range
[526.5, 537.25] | -2.4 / 51.4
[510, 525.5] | -1.8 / 45.2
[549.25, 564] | -3.2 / 54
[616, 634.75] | -3.4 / 60.3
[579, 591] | -3.6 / 61.1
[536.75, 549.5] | -2.5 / 51.5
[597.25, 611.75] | -3.0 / 59.2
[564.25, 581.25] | -3.2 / 54.5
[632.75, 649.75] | -1.3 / 56.5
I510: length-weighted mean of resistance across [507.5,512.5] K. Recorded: 42.4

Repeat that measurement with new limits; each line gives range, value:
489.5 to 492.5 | 34.9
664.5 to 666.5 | 55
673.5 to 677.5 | 55.7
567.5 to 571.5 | 51.6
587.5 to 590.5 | 63.8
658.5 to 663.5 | 54.6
